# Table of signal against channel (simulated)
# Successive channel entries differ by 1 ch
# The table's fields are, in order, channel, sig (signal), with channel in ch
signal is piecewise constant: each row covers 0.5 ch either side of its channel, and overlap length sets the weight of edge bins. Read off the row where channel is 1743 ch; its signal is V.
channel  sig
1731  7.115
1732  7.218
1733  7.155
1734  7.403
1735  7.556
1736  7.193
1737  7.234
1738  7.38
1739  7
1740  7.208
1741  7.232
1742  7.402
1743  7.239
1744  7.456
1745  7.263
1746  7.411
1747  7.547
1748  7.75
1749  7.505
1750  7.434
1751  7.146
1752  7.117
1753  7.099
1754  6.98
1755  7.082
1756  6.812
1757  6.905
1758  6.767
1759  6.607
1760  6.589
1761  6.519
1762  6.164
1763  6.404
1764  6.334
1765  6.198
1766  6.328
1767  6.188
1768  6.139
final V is 7.239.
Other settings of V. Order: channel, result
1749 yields 7.505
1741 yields 7.232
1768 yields 6.139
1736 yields 7.193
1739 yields 7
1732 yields 7.218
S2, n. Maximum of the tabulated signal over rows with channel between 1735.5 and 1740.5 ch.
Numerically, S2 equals 7.38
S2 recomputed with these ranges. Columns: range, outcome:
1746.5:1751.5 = 7.75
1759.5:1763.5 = 6.589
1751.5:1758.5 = 7.117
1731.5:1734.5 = 7.403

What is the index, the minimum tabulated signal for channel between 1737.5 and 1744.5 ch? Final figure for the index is 7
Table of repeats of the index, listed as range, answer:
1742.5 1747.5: 7.239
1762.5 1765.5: 6.198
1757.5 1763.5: 6.164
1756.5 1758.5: 6.767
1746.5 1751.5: 7.146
